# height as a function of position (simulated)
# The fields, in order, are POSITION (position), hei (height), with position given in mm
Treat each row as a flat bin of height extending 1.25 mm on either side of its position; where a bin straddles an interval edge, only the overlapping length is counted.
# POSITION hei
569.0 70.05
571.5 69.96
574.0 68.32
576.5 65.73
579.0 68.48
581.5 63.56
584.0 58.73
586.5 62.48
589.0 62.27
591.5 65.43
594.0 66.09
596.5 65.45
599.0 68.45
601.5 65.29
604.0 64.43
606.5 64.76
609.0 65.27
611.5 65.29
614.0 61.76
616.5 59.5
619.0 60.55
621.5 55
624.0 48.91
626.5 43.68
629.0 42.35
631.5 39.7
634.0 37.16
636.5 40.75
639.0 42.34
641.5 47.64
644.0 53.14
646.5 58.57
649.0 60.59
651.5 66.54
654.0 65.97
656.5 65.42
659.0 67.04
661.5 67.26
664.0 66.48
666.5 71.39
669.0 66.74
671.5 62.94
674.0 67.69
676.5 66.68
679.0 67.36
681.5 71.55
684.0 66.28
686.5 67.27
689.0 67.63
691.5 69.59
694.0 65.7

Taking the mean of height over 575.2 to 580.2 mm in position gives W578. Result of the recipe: 67.1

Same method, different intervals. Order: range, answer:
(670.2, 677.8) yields 65.8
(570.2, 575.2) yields 69.2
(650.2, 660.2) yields 66.2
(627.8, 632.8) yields 41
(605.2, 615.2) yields 64.3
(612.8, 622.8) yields 59.1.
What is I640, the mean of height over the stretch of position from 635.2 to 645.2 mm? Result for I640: 45.9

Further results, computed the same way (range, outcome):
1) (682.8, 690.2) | 67.1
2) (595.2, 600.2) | 66.9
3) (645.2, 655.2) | 62.9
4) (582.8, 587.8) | 60.6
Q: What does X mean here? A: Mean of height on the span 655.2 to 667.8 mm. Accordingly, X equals 67.5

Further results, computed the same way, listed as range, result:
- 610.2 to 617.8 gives 62.2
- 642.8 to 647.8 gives 55.9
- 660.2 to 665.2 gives 66.9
